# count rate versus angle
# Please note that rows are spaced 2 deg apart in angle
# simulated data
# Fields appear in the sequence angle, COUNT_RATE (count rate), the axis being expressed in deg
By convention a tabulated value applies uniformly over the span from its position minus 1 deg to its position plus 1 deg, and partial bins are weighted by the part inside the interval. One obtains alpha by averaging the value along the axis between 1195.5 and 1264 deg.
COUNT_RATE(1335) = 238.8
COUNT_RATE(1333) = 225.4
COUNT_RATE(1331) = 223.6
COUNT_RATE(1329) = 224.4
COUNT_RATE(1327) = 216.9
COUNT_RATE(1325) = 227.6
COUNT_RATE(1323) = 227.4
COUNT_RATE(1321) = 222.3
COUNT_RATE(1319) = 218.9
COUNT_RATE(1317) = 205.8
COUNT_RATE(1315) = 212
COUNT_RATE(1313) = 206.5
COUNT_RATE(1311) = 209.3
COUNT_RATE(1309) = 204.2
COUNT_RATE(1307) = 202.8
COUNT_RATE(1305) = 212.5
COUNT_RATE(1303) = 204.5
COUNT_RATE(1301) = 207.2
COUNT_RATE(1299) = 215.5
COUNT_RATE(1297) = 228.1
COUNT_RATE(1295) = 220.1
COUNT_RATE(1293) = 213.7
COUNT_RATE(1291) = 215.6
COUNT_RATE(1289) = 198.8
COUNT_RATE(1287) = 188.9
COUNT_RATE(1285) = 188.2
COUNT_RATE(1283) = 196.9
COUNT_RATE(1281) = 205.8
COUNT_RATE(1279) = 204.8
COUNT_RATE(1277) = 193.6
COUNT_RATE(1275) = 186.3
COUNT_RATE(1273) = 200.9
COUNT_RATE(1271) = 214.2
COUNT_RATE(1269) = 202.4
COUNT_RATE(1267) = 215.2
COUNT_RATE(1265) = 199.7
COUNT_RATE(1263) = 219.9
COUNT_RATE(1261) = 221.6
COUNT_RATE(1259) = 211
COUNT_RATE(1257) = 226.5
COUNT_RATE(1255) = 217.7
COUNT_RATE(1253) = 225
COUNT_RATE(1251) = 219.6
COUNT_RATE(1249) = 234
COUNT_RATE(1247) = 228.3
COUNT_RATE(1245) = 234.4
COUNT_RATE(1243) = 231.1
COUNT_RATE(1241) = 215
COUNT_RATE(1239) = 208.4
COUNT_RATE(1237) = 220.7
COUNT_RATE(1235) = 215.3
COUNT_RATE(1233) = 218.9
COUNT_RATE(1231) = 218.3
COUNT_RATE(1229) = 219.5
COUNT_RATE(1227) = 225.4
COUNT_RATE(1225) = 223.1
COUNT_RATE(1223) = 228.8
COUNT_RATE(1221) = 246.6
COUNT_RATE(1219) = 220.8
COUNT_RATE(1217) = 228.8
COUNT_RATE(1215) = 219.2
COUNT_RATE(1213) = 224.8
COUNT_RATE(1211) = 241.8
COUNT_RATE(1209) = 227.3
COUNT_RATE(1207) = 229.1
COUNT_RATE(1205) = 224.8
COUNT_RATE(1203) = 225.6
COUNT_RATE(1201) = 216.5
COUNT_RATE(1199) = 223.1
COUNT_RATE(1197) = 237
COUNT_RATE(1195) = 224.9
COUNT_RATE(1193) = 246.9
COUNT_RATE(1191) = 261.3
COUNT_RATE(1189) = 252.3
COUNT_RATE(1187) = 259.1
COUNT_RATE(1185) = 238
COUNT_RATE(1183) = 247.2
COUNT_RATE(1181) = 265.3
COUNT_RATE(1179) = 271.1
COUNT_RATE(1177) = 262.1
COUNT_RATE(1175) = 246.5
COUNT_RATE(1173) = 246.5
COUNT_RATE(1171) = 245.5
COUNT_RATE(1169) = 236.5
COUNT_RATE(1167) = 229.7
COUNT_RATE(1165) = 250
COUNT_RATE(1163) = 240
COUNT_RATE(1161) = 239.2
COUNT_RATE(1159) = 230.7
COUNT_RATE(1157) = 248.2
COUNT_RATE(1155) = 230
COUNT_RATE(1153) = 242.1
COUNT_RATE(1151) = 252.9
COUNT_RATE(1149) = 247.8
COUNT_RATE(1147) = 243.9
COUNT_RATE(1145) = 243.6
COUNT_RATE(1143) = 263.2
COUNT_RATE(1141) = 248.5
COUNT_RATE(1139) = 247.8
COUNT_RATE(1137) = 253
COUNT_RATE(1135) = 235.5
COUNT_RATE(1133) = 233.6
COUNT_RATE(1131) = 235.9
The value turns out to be 224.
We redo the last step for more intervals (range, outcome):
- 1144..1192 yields 247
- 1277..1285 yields 200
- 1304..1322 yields 210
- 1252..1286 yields 208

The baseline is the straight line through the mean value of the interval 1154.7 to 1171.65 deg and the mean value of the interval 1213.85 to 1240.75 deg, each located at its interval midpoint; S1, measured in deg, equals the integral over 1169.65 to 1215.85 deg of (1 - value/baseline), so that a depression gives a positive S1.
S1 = -1.8 deg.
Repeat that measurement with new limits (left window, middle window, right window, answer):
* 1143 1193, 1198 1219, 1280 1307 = 0.8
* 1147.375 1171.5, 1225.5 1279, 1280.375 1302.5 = 0.3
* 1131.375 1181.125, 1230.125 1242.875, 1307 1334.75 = 0.8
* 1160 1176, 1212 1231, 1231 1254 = 0.2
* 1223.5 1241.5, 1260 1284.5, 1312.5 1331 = 1.6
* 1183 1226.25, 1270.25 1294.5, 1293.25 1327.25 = 2.0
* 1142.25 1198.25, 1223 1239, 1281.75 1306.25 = 0.5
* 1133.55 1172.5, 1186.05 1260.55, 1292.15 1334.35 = 1.2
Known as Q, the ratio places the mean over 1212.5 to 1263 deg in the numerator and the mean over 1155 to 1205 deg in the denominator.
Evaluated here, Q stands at 0.9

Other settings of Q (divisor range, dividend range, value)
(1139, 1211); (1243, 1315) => 0.87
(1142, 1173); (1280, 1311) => 0.85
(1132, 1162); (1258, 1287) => 0.84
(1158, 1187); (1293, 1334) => 0.87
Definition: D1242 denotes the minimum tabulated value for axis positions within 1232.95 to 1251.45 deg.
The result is 208.4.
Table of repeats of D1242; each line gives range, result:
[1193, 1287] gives 186.3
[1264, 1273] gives 199.7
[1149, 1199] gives 223.1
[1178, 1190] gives 238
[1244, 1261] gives 211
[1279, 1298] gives 188.2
